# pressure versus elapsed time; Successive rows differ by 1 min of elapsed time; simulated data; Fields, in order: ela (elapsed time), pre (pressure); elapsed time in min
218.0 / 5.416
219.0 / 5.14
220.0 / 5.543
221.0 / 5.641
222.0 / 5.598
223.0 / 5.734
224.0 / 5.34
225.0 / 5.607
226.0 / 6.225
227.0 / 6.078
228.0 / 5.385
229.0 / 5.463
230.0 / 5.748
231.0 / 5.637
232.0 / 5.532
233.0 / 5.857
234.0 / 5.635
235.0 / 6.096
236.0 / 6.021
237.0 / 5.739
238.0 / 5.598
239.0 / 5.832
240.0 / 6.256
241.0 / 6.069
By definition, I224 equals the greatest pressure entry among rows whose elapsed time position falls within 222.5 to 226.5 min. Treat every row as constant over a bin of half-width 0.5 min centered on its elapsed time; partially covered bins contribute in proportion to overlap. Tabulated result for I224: 6.225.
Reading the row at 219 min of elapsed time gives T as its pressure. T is 5.14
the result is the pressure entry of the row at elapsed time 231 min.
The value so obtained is 5.637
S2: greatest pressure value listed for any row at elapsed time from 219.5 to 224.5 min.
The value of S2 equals 5.734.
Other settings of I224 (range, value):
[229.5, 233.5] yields 5.857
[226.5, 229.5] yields 6.078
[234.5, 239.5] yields 6.096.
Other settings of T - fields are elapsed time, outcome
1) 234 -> 5.635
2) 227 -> 6.078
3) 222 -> 5.598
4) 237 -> 5.739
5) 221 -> 5.641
